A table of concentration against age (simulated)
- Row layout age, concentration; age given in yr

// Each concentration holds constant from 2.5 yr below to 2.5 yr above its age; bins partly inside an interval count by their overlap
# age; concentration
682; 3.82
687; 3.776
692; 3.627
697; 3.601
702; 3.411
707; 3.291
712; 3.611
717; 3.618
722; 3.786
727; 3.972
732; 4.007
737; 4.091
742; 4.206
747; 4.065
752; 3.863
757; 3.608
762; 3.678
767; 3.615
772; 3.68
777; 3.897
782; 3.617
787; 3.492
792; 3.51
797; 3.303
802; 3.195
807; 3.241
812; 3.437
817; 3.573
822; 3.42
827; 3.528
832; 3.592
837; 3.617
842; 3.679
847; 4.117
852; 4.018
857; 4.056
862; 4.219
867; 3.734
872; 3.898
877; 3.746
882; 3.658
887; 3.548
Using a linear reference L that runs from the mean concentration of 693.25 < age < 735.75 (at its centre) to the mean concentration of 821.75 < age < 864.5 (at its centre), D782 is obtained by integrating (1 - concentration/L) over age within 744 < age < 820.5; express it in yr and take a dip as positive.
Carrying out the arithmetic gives 3.4 yr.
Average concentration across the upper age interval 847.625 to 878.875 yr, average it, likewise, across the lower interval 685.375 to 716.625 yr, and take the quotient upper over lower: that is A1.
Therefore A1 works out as 1.12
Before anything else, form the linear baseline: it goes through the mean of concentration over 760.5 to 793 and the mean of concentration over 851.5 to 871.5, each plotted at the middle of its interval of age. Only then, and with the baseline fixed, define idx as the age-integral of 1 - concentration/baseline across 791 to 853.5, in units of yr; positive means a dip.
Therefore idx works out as 4.67 yr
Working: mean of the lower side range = 3.65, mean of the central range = 3.55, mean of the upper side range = 3.99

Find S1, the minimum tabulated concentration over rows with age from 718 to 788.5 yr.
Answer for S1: 3.492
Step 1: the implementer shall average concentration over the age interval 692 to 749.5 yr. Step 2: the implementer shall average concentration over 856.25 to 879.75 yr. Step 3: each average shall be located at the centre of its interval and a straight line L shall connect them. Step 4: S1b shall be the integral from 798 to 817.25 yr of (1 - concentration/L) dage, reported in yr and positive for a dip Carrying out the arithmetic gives 2.64 yr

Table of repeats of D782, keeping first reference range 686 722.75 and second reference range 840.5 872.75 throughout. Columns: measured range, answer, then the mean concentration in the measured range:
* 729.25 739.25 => -1.08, 4.05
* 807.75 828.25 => 2.15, 3.47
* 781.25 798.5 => 1.45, 3.48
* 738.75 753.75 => -1.52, 4.06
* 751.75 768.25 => 0.20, 3.67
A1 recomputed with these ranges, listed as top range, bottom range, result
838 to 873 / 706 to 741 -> 1.04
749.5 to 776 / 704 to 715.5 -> 1.07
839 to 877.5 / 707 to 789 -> 1.04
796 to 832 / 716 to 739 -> 0.87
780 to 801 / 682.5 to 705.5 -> 0.96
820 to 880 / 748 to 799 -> 1.04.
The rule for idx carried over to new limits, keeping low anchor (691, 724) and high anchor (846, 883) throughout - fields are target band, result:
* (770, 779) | -0.17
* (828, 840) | 0.82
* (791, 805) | 1.71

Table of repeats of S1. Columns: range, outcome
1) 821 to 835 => 3.42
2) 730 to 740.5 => 4.007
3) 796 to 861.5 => 3.195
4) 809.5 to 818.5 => 3.437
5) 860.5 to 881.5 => 3.734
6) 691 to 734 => 3.291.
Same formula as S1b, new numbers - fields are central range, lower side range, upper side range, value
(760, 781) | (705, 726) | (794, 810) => -2.01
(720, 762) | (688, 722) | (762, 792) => -3.88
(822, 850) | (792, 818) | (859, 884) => -0.75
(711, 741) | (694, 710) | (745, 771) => -2.49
